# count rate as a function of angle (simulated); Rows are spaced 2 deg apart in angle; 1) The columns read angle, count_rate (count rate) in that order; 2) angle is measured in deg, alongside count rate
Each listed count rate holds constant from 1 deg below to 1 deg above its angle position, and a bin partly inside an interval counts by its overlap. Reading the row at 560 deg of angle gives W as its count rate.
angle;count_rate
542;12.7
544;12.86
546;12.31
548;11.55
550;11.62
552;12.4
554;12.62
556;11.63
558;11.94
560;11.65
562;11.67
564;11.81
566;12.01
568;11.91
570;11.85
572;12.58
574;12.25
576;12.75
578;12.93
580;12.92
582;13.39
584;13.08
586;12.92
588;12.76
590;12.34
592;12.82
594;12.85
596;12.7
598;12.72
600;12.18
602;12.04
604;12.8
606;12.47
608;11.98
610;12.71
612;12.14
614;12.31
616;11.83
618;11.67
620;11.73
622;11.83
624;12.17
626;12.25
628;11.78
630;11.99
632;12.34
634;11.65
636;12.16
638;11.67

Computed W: 11.65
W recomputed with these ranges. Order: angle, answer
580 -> 12.92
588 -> 12.76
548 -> 11.55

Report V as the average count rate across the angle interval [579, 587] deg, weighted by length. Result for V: 13.1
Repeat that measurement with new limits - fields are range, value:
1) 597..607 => 12.4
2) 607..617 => 12.2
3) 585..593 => 12.7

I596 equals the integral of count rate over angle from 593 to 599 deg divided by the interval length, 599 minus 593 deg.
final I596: 12.8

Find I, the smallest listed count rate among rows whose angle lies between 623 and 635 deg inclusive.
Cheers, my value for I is 11.65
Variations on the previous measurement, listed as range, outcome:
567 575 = 11.85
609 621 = 11.67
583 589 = 12.76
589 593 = 12.34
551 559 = 11.63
